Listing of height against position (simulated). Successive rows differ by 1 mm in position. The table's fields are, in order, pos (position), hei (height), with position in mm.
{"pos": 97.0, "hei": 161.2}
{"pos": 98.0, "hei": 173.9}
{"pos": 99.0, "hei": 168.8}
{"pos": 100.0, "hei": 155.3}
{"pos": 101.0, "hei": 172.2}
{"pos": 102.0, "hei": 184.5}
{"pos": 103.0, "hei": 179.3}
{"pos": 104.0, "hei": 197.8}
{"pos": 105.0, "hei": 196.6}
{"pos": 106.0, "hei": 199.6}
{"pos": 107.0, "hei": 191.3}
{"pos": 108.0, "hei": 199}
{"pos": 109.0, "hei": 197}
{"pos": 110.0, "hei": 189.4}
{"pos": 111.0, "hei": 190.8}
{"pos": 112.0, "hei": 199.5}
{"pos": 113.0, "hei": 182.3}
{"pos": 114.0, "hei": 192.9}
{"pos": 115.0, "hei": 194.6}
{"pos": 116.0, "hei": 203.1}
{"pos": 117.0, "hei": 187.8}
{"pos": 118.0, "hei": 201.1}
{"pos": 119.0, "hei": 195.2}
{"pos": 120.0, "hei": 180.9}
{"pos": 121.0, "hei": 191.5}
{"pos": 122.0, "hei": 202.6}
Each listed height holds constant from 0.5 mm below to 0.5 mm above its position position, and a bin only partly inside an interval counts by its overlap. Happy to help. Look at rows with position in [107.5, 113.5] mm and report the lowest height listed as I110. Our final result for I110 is 182.3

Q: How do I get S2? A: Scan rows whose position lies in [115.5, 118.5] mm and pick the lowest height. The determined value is 187.8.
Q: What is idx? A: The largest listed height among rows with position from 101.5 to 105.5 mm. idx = 197.8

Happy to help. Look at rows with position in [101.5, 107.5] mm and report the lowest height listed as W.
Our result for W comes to 179.3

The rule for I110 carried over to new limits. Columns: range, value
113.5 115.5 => 192.9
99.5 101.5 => 155.3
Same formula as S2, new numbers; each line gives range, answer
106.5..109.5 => 191.3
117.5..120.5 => 180.9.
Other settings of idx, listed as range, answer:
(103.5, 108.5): 199.6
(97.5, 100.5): 173.9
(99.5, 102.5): 184.5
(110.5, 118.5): 203.1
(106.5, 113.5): 199.5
